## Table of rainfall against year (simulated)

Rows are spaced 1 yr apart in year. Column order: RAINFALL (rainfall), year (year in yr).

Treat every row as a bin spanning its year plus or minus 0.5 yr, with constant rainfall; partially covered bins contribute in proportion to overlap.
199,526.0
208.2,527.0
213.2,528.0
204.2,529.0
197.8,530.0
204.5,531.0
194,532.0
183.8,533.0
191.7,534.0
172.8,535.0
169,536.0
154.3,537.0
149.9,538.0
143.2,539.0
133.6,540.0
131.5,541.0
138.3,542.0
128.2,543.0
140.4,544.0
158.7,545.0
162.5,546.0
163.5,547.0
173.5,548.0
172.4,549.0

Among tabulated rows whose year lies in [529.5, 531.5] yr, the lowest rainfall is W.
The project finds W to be 197.8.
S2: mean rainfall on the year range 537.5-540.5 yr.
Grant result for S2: 142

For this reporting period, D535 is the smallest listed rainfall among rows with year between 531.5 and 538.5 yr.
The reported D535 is 149.9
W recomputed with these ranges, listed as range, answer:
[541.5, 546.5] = 128.2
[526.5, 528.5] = 208.2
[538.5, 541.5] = 131.5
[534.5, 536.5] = 169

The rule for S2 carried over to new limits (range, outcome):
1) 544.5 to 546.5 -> 161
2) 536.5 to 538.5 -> 152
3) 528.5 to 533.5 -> 197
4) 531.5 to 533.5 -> 189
